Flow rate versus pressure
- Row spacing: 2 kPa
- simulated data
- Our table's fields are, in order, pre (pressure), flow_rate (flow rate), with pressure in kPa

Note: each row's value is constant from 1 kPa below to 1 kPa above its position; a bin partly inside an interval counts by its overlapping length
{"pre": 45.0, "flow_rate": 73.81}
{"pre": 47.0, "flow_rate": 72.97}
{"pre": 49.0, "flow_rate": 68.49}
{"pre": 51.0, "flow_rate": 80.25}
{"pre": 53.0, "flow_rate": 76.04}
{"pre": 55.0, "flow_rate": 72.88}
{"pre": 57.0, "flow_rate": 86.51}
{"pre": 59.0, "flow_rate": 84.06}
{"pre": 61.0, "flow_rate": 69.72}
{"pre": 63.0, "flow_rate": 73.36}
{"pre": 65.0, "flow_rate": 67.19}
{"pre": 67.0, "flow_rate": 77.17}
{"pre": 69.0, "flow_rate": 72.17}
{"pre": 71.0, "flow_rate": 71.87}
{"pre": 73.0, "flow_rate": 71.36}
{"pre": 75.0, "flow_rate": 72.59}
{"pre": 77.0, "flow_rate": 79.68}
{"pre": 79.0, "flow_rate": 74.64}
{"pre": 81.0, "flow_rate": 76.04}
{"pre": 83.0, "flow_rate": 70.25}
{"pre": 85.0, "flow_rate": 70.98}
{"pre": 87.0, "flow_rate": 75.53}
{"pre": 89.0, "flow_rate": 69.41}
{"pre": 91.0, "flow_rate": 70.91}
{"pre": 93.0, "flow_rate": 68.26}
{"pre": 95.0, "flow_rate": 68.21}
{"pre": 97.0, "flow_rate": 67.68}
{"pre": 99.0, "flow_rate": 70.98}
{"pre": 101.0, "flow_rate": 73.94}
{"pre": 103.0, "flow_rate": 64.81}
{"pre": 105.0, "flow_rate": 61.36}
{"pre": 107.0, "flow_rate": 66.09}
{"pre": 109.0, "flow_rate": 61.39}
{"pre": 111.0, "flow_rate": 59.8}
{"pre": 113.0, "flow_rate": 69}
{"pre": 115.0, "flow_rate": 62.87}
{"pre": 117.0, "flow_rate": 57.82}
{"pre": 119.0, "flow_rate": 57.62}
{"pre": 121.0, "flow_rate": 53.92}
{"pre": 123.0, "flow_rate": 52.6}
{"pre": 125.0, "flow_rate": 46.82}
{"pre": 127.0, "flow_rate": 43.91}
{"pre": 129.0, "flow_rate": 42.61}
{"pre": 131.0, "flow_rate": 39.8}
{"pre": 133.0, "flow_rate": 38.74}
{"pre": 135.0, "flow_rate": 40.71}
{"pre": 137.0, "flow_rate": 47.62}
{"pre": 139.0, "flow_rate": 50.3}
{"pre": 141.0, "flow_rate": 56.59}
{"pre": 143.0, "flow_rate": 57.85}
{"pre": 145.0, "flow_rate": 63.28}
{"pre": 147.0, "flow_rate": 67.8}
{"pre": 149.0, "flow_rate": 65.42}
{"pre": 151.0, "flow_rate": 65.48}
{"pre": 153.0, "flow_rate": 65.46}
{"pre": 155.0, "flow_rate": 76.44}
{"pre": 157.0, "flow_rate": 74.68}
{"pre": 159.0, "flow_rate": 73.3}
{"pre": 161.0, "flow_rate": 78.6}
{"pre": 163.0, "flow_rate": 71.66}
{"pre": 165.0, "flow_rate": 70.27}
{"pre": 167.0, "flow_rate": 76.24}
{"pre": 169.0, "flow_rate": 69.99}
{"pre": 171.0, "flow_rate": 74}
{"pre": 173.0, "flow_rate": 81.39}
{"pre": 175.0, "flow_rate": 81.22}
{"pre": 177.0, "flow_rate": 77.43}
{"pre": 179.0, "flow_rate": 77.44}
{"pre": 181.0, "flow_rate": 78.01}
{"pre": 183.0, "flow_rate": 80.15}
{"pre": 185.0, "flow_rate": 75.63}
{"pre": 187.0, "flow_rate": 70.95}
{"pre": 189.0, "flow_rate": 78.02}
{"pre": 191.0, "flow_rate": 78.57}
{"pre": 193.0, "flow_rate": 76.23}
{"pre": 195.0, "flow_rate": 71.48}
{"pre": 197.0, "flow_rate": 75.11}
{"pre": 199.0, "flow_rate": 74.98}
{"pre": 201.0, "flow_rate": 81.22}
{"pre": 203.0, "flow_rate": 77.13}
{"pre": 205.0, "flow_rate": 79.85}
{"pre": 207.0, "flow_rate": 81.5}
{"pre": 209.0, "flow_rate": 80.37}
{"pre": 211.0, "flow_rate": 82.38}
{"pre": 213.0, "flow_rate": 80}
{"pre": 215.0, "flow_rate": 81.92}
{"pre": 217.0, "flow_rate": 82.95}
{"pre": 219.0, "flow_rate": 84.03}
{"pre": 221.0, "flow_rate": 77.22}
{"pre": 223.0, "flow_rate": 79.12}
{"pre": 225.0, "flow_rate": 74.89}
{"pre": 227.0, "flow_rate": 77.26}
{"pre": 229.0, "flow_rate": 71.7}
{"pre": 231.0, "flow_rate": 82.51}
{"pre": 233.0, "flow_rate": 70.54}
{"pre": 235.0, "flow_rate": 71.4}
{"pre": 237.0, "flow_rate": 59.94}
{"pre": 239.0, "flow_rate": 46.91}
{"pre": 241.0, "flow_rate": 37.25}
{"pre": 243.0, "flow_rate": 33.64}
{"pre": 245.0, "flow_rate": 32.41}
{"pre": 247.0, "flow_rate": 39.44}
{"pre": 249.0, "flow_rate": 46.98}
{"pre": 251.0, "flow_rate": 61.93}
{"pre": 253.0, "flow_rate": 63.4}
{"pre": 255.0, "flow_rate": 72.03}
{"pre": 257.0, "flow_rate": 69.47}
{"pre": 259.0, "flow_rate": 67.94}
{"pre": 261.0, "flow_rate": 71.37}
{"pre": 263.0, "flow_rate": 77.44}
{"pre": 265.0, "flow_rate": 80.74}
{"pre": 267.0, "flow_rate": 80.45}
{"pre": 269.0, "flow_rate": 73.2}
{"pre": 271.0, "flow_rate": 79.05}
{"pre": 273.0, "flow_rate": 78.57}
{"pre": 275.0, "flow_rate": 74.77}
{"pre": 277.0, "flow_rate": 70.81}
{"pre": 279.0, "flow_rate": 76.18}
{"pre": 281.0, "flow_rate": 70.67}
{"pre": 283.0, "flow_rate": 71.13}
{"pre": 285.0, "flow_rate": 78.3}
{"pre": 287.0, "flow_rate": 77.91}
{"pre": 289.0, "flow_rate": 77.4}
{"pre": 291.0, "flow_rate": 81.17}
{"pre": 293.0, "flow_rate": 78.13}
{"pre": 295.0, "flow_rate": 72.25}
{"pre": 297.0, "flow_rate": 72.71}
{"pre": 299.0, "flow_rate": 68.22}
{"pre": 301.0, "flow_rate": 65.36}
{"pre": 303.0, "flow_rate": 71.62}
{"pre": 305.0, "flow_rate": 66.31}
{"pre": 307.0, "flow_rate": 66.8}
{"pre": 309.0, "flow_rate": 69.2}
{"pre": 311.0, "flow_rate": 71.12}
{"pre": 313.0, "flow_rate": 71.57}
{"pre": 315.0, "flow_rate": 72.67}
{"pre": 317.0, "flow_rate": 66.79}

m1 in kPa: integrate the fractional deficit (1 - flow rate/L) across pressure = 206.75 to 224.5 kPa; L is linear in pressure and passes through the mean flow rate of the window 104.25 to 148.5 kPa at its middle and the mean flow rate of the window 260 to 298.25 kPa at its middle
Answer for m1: -3.7 kPa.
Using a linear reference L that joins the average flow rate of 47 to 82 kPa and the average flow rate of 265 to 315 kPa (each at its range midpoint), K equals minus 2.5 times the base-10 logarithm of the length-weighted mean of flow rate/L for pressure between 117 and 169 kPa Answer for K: 0.25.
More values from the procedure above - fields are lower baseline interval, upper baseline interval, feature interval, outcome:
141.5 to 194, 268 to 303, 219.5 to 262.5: 0.179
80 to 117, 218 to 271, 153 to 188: -0.131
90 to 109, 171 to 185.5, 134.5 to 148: 0.307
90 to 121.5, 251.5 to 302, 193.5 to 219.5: -0.133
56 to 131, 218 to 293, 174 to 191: -0.143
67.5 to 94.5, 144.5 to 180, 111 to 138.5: 0.393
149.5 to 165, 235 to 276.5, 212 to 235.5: -0.186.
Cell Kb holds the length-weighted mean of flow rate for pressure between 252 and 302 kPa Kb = 73.9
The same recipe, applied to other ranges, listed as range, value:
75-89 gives 74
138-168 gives 67.6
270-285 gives 74.7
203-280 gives 69.9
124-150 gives 50.9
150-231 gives 76.7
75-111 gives 69.8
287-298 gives 76.5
